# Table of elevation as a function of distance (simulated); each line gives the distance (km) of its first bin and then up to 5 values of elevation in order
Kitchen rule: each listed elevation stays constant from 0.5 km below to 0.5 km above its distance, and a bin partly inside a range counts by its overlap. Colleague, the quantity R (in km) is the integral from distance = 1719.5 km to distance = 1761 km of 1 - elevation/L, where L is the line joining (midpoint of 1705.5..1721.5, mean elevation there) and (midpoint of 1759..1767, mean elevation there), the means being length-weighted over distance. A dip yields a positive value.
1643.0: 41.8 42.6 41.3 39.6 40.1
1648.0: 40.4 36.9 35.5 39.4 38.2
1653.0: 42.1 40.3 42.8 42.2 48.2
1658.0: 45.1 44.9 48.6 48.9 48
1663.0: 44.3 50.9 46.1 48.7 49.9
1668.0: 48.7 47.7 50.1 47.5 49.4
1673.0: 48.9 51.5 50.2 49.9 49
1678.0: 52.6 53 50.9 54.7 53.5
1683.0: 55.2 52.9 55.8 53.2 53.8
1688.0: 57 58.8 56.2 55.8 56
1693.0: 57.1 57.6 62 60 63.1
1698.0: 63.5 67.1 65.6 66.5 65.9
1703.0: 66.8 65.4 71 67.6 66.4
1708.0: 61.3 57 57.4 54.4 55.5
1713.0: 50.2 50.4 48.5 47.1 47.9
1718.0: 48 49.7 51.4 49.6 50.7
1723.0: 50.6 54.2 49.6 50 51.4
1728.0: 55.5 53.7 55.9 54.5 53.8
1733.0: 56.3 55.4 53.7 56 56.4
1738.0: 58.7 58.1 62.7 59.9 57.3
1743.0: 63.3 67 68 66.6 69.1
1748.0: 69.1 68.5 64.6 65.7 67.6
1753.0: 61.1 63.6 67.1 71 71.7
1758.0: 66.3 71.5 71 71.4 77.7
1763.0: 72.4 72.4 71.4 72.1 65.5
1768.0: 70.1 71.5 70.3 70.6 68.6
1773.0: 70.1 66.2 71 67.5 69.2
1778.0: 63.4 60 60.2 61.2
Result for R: 2.3 km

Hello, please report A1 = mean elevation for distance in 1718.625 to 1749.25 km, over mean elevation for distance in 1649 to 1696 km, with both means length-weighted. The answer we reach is 1.15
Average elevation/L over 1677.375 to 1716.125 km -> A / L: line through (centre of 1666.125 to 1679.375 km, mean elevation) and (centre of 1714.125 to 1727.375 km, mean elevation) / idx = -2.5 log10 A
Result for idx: -0.17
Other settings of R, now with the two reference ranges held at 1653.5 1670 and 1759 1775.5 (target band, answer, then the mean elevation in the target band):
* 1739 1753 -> 0.22 km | 64.9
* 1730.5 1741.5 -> 1.18 km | 56.9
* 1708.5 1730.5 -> 2.97 km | 51.8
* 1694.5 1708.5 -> -2.36 km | 65.2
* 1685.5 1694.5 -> -0.51 km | 56.2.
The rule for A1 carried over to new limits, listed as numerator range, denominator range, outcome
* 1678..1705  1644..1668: 1.35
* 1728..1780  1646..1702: 1.28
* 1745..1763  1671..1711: 1.19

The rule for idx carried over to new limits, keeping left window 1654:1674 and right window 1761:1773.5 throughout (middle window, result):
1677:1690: -0.048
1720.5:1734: 0.172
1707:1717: 0.085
